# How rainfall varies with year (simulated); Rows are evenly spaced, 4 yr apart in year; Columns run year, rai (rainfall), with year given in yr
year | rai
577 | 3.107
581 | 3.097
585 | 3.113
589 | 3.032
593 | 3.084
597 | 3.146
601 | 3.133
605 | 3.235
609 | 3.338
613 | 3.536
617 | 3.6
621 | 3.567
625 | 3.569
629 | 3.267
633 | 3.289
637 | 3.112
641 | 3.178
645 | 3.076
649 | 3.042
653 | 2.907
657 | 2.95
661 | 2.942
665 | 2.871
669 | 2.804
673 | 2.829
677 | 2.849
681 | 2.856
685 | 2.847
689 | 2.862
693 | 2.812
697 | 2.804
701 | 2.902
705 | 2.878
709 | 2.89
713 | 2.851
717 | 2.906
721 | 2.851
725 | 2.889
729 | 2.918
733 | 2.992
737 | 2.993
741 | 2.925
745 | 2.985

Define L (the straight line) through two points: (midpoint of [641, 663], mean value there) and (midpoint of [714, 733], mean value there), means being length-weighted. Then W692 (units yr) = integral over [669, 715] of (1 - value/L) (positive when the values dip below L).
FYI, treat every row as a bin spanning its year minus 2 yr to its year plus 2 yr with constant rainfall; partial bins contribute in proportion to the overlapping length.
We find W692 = 1.5 yr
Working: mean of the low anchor 3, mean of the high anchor 2.9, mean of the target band 2.85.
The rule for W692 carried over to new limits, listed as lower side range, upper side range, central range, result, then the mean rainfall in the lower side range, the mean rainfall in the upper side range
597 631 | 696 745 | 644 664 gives 1.47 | 3.39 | 2.91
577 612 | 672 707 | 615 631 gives -2.28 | 3.16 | 2.85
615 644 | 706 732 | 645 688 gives 3.62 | 3.36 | 2.89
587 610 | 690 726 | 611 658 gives -3.13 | 3.15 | 2.86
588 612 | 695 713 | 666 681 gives 0.63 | 3.18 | 2.87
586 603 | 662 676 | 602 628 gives -3.65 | 3.1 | 2.84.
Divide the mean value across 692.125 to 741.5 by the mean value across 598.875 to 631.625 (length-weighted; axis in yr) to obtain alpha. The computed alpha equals 0.9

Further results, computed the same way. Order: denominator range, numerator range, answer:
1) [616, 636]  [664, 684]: 0.83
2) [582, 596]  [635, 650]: 1.01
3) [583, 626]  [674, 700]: 0.86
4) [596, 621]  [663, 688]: 0.85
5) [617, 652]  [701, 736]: 0.89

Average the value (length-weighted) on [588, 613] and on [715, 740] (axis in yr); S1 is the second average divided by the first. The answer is 0.92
